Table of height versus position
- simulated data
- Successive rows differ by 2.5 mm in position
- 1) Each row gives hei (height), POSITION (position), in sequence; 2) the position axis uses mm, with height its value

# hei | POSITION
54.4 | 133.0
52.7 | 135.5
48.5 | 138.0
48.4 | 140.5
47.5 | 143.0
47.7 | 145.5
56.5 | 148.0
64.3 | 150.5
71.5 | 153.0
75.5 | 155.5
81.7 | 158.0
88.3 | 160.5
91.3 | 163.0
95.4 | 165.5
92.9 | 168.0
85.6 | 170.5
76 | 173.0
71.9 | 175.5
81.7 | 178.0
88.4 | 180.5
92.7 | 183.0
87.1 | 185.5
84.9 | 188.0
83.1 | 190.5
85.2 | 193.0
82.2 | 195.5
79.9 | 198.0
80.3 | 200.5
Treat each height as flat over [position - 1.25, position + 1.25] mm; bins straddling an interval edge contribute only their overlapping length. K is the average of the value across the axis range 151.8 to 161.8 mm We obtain 79.3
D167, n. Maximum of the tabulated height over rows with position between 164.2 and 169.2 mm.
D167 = 95.4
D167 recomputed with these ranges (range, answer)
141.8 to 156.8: 75.5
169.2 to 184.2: 92.7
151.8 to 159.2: 81.7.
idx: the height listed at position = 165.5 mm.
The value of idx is 95.4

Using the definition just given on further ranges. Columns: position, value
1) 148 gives 56.5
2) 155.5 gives 75.5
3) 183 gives 92.7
